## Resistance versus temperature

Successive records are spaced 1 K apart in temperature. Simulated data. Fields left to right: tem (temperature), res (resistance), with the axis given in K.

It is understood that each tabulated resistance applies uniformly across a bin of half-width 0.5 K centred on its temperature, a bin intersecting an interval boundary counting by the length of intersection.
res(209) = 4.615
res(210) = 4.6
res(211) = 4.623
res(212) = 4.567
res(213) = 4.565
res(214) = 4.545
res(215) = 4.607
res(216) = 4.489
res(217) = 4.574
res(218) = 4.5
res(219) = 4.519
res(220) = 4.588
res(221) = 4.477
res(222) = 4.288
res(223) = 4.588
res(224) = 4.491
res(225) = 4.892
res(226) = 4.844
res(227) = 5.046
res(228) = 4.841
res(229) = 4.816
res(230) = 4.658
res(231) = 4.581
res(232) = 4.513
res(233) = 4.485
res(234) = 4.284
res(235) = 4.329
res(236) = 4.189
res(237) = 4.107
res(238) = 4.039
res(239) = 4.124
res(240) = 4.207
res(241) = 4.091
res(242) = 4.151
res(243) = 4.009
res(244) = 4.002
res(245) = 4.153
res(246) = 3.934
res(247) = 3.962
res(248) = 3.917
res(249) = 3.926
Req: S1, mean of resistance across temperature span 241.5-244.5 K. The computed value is 4.05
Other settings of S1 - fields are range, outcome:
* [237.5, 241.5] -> 4.12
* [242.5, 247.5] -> 4.01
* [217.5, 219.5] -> 4.51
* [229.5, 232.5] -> 4.58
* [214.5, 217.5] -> 4.56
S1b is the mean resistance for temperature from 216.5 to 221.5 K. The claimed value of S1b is 4.53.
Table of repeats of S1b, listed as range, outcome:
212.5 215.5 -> 4.57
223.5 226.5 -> 4.74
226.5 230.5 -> 4.84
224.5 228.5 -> 4.91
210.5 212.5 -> 4.6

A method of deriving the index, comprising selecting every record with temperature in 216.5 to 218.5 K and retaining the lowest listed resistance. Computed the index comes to 4.5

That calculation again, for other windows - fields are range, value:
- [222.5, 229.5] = 4.491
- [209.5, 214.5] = 4.545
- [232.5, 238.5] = 4.039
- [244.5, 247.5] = 3.934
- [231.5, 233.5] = 4.485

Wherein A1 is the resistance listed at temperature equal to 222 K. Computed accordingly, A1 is 4.288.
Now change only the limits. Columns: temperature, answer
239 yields 4.124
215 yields 4.607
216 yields 4.489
